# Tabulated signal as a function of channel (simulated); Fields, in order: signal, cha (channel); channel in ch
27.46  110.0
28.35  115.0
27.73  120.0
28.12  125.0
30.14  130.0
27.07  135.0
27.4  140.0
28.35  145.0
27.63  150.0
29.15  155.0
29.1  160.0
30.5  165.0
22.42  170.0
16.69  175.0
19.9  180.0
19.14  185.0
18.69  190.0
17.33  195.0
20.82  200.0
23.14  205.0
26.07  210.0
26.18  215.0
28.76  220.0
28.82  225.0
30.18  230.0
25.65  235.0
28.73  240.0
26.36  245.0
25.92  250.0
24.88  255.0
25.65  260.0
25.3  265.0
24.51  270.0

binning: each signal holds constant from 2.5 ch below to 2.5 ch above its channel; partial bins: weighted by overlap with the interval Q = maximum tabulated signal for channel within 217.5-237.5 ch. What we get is 30.18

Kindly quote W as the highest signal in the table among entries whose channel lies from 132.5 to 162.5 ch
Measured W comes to 29.15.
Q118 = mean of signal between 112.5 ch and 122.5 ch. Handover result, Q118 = 28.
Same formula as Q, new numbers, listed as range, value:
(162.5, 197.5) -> 30.5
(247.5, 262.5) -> 25.92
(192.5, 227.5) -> 28.82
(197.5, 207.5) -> 23.14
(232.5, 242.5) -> 28.73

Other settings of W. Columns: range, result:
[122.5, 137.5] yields 30.14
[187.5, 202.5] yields 20.82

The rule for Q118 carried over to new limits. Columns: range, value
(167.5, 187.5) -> 19.5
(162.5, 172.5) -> 26.5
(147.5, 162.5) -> 28.6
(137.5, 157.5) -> 28.1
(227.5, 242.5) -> 28.2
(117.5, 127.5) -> 27.9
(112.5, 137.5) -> 28.3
